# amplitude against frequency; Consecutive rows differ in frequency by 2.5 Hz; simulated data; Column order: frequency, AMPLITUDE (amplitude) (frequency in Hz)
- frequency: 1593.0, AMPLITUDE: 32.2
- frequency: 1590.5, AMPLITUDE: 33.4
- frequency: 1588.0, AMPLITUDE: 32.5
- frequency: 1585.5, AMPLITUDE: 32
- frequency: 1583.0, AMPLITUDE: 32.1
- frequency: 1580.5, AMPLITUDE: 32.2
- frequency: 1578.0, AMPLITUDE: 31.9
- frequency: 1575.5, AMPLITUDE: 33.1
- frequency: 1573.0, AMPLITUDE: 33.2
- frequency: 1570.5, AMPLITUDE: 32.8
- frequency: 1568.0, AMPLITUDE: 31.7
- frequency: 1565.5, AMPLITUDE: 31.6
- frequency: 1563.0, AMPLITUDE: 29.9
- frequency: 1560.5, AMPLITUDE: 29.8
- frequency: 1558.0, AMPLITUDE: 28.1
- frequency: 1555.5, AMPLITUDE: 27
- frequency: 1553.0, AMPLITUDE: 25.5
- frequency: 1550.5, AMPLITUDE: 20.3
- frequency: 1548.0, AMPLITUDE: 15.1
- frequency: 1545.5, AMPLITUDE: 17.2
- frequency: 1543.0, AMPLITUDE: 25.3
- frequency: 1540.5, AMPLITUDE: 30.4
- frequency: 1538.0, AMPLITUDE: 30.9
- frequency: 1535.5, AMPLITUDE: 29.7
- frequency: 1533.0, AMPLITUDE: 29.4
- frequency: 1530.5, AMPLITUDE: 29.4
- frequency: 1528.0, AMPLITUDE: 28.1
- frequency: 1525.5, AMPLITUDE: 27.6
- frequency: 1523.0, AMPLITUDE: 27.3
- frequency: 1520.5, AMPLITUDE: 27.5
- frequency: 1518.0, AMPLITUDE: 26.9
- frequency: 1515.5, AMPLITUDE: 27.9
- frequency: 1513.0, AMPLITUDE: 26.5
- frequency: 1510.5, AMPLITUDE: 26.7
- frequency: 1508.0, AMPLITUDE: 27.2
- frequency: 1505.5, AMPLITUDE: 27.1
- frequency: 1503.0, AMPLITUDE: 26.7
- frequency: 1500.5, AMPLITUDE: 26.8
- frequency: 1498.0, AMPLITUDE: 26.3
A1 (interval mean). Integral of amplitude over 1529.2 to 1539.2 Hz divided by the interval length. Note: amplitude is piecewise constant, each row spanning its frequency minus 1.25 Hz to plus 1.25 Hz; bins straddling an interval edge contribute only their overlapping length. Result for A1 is 29.8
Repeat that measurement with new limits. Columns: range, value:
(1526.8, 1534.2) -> 29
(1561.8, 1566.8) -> 30.8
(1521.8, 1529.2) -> 27.7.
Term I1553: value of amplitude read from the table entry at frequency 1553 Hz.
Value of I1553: 25.5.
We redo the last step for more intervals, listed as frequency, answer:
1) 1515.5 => 27.9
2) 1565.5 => 31.6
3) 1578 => 31.9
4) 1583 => 32.1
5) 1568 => 31.7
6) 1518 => 26.9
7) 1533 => 29.4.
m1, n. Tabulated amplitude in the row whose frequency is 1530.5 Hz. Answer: 29.4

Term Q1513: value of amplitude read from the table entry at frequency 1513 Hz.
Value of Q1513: 26.5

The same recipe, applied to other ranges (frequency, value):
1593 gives 32.2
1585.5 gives 32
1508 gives 27.2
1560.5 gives 29.8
